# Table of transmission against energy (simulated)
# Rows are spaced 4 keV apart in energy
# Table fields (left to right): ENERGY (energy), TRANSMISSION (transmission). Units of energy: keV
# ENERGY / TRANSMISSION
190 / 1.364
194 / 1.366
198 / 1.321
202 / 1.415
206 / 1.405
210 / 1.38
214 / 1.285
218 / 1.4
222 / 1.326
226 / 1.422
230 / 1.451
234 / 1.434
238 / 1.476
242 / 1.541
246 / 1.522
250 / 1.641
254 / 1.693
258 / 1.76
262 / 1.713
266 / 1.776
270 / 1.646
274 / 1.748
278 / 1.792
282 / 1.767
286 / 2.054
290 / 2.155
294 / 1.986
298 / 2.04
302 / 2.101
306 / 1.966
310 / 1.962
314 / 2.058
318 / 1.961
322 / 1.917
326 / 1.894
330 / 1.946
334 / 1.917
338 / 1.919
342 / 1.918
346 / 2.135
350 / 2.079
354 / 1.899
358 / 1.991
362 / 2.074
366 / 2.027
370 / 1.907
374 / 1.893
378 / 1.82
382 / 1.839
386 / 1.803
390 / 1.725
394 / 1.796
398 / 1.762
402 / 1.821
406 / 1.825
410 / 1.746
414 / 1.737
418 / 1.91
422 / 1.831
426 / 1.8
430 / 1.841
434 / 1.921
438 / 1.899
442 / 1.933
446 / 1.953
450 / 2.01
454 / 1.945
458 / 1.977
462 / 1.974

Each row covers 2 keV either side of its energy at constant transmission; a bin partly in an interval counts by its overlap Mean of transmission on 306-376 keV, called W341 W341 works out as 1.97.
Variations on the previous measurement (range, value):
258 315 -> 1.9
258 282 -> 1.74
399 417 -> 1.79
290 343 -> 1.98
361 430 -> 1.84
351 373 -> 1.98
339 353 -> 2.02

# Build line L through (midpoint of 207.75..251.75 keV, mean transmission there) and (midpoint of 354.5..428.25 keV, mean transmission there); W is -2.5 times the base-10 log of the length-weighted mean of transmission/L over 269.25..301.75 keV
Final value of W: -0.21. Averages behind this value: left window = 1.44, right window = 1.85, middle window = 1.92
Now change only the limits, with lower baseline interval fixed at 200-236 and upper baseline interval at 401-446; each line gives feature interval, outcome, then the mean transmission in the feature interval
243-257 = -0.113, 1.62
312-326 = -0.214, 1.97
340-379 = -0.162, 1.98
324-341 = -0.167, 1.92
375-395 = -0.024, 1.8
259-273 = -0.149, 1.72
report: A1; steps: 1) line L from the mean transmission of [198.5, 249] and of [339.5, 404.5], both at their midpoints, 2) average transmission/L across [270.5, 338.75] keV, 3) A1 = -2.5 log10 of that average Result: -0.16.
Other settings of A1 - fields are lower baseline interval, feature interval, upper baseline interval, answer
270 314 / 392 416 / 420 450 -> 0.072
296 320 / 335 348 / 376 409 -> -0.031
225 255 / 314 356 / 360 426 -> -0.143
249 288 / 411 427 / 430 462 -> 0.058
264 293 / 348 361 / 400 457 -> -0.075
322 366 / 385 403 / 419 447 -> 0.085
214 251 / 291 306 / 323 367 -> -0.159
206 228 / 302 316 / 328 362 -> -0.116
